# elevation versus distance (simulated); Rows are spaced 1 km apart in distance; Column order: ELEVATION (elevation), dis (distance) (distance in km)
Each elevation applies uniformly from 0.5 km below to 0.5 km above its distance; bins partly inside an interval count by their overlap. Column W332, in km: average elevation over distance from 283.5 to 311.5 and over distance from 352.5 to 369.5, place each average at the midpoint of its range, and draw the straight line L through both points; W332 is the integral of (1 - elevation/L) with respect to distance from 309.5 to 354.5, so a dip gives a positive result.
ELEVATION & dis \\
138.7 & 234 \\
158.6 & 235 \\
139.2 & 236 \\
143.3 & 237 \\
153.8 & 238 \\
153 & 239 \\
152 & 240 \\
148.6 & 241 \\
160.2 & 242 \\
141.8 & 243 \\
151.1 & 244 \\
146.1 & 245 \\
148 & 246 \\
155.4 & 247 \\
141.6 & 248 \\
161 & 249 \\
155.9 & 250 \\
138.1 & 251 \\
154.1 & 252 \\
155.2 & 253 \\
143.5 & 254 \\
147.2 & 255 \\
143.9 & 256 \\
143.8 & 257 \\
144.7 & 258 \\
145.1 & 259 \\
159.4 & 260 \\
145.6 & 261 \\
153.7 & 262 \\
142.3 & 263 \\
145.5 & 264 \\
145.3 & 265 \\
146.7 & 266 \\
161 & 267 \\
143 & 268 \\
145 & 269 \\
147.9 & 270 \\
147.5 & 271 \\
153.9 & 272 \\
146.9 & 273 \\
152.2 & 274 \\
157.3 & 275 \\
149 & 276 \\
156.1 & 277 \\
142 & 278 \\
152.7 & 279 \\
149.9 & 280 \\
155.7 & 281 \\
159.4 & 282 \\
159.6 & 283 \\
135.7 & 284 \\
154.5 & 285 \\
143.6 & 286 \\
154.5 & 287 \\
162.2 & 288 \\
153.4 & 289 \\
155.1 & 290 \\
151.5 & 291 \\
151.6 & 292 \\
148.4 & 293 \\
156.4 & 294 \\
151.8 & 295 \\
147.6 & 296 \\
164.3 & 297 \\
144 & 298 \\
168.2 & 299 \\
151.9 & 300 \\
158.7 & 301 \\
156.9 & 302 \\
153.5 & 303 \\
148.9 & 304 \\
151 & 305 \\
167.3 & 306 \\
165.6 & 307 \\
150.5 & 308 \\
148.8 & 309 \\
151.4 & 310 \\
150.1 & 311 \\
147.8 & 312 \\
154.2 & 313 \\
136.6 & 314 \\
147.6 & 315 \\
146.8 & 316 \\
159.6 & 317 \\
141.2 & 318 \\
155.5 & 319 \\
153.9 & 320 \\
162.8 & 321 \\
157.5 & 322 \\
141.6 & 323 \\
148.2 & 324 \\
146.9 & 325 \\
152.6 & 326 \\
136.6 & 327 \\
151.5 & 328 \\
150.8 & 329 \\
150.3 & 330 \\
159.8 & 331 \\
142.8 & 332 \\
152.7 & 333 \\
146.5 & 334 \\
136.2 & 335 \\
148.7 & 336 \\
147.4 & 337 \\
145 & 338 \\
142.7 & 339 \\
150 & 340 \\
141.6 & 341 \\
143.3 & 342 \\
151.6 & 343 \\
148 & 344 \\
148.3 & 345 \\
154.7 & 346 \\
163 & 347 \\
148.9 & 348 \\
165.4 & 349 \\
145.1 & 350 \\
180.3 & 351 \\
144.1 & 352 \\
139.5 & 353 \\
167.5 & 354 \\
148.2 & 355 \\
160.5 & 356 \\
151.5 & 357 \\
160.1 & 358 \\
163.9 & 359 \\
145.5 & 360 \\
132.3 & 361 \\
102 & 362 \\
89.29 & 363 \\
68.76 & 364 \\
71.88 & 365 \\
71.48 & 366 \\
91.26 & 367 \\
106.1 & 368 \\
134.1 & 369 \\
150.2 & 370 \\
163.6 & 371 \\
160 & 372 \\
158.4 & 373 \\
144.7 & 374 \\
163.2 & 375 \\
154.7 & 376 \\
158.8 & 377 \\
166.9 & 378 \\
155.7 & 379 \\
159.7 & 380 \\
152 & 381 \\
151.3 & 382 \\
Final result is -4.3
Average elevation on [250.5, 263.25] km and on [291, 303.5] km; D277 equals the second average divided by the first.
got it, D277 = 1.05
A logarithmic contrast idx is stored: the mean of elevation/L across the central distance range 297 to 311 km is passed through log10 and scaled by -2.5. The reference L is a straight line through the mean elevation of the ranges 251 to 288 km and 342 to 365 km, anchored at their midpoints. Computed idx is -0.06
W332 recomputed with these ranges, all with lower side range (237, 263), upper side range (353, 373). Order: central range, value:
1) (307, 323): -1.5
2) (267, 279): -0.4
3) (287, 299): -1.0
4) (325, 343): -1.7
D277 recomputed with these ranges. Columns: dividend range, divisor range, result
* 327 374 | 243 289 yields 0.94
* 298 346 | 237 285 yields 1.00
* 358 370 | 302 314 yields 0.73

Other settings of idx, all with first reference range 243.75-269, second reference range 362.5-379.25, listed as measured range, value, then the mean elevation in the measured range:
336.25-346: -0.10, 147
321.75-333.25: -0.09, 149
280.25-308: -0.09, 154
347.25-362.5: -0.14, 151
